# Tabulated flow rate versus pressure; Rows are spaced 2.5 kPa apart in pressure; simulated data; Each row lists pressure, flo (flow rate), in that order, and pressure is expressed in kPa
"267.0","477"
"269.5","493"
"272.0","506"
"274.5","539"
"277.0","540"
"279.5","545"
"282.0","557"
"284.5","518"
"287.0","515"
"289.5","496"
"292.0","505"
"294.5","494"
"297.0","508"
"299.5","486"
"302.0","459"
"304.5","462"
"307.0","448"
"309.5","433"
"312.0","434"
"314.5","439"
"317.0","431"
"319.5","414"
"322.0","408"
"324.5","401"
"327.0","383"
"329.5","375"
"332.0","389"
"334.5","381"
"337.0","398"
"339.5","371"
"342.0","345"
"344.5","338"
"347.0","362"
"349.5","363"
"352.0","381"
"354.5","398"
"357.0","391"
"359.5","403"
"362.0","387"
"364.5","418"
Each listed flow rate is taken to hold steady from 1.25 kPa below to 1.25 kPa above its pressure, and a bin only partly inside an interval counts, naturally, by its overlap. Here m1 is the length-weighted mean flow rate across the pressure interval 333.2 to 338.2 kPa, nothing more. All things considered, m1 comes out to 389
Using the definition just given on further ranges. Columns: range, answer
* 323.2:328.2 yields 392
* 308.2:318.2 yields 434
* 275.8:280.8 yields 543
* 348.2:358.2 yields 383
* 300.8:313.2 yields 447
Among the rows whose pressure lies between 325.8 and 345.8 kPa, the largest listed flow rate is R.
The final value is 398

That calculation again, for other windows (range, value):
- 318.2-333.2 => 414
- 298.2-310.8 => 486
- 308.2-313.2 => 434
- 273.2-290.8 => 557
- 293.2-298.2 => 508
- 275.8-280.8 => 545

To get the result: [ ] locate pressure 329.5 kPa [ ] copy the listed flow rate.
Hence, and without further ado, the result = 375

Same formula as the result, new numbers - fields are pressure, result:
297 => 508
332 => 389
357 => 391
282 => 557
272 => 506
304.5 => 462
